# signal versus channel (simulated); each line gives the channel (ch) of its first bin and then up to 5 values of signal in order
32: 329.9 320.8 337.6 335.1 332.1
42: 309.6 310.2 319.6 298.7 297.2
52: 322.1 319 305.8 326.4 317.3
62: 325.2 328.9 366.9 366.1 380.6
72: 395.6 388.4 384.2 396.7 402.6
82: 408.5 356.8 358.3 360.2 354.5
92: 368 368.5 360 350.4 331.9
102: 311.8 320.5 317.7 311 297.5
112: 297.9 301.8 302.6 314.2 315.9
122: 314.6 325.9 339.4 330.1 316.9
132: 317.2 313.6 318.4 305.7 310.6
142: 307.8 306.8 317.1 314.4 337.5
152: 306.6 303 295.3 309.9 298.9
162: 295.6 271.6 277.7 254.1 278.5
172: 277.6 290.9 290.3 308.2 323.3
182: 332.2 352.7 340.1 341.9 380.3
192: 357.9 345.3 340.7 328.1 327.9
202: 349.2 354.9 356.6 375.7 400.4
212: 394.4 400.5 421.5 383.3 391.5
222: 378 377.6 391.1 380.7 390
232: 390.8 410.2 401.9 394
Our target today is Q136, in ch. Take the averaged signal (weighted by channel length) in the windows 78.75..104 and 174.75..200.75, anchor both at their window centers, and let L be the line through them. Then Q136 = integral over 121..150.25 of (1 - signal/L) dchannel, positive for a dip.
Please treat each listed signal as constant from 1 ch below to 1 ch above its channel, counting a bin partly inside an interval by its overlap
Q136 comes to 2.6 ch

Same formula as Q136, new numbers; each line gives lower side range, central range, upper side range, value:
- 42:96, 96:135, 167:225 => 3.4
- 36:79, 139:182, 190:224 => 7.2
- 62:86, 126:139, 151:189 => 0.5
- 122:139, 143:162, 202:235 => 1.6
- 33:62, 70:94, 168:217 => -4.1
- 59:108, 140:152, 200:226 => 1.7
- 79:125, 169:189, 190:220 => 2.6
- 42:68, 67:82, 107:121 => -3.5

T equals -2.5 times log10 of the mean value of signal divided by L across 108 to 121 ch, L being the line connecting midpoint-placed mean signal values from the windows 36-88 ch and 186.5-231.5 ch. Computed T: 0.164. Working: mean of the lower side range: 346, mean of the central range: 305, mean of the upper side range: 371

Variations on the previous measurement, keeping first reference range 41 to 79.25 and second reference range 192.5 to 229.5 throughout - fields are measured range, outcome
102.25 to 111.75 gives 0.130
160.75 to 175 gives 0.288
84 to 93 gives -0.042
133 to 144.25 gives 0.150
